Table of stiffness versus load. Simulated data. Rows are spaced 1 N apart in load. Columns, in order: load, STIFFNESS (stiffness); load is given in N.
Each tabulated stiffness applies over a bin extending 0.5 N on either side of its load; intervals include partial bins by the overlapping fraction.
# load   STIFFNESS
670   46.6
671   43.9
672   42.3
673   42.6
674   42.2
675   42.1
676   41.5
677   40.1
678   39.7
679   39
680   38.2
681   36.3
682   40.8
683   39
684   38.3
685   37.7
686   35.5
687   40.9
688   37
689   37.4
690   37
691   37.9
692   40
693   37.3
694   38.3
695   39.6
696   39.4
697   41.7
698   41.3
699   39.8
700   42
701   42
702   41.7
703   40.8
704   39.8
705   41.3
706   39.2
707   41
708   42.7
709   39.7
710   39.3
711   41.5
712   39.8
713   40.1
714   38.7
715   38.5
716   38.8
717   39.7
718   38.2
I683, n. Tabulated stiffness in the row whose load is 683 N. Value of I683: 39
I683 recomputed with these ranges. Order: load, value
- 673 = 42.6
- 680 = 38.2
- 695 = 39.6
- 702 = 41.7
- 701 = 42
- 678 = 39.7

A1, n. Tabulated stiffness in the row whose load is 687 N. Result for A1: 40.9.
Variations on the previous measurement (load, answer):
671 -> 43.9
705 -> 41.3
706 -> 39.2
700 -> 42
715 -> 38.5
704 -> 39.8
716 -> 38.8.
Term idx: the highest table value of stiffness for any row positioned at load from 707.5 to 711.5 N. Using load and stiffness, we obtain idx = 42.7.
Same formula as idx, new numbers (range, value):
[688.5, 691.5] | 37.9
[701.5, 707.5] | 41.7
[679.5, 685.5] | 40.8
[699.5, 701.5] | 42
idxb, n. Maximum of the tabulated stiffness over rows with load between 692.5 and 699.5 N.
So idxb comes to 41.7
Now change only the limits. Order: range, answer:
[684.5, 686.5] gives 37.7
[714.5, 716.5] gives 38.8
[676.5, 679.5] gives 40.1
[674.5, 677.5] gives 42.1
